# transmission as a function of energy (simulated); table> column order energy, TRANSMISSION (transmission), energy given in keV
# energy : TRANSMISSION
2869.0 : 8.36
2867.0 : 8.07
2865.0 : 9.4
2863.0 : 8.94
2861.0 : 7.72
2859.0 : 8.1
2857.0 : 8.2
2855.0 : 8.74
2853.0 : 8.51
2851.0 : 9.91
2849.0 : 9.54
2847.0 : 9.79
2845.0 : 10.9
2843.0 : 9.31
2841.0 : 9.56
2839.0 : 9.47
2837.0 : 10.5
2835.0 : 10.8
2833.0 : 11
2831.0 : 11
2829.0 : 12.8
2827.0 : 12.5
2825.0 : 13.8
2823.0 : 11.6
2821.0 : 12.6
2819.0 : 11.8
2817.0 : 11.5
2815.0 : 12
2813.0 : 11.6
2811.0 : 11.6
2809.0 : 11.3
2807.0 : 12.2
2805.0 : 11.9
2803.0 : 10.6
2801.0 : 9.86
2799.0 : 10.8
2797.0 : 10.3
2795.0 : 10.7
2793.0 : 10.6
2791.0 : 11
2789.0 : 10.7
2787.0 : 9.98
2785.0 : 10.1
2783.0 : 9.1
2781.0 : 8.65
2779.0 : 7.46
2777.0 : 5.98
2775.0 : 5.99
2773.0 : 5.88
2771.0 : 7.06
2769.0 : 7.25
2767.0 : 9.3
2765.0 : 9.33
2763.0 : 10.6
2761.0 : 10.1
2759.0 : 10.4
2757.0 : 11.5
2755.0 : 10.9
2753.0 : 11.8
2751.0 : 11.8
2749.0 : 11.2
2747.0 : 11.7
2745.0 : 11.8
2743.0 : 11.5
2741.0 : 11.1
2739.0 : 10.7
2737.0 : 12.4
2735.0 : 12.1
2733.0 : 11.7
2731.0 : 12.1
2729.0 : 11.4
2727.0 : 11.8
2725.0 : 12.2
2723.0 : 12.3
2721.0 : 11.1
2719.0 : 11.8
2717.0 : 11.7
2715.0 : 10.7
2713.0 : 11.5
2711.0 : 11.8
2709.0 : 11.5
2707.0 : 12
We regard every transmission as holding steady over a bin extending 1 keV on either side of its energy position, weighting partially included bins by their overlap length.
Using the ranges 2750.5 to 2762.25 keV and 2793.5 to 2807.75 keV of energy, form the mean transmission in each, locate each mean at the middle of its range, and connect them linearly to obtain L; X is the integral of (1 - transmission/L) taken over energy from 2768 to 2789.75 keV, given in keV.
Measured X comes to 5.9 keV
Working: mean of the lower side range 11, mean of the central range 7.98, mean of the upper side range 10.9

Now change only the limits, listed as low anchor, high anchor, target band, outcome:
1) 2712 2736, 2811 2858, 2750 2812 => 7.7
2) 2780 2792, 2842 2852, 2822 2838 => -3.0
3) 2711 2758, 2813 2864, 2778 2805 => 2.2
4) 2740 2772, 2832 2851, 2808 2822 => -2.2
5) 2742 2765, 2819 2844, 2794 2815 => 0.2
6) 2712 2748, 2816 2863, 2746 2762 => 0.3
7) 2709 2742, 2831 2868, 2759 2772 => 2.2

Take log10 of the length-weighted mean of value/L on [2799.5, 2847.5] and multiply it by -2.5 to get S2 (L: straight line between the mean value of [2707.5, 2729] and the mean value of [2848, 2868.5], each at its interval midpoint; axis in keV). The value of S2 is -0.19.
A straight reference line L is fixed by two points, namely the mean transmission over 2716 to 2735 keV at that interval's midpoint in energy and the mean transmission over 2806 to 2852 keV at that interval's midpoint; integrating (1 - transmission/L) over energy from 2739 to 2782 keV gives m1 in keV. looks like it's 7.4 keV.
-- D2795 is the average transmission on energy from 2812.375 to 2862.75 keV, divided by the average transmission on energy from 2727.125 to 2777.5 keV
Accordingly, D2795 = 1.02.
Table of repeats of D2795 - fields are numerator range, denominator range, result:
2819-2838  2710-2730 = 1.02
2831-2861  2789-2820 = 0.86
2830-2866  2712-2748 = 0.82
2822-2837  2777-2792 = 1.27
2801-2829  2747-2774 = 1.21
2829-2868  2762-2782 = 1.23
